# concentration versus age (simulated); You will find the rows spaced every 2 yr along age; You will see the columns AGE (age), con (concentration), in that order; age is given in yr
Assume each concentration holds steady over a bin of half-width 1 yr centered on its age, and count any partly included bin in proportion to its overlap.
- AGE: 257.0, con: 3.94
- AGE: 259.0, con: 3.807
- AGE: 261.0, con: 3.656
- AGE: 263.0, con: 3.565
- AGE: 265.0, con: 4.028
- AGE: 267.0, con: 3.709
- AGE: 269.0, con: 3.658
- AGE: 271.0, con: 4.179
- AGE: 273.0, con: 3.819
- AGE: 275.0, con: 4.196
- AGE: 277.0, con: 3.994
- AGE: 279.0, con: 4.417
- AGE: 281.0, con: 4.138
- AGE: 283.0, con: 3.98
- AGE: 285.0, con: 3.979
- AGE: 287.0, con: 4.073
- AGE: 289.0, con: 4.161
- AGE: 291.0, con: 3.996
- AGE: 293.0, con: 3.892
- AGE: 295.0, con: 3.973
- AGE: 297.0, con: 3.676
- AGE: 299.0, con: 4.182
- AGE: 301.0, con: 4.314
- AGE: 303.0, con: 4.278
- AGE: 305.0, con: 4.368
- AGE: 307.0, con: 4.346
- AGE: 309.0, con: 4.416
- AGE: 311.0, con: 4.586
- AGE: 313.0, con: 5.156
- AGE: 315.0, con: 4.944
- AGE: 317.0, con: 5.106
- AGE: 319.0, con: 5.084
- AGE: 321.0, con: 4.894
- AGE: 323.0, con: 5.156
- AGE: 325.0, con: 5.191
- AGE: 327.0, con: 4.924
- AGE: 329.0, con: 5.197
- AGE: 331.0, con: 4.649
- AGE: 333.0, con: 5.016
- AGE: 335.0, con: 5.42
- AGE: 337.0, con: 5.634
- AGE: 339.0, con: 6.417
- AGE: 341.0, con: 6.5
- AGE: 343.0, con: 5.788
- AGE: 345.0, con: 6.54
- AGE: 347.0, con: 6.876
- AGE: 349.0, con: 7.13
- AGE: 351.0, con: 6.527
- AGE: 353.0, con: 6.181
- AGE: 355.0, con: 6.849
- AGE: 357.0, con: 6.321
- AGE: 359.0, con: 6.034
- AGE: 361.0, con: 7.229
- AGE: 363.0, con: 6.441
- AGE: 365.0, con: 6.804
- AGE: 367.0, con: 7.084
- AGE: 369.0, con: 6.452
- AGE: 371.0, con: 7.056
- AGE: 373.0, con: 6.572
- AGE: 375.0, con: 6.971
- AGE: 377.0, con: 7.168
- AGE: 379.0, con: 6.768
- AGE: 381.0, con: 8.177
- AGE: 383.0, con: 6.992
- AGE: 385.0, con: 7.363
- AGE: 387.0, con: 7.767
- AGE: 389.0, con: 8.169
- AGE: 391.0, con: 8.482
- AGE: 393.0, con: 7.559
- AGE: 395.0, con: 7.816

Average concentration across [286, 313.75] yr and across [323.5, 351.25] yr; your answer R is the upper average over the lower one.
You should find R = 1.37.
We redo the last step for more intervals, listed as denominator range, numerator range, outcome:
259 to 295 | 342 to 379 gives 1.68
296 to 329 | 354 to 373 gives 1.43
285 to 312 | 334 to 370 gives 1.55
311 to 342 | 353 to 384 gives 1.30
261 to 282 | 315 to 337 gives 1.29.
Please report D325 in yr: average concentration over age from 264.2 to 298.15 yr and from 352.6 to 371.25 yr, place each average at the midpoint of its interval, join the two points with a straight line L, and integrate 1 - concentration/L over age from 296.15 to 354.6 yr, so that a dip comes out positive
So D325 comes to 2.07 yr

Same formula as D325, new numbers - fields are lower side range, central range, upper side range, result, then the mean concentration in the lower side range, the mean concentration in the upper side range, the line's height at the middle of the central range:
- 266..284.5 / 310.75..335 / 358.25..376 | 1.79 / 4.01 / 6.75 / 5.43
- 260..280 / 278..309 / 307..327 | 2.01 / 3.92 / 4.92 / 4.42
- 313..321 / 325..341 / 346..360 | 0.94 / 5.04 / 6.56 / 5.72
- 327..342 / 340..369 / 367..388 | -1.57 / 5.51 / 7.13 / 6.26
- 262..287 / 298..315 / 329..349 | 1.55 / 3.98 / 5.9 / 4.93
